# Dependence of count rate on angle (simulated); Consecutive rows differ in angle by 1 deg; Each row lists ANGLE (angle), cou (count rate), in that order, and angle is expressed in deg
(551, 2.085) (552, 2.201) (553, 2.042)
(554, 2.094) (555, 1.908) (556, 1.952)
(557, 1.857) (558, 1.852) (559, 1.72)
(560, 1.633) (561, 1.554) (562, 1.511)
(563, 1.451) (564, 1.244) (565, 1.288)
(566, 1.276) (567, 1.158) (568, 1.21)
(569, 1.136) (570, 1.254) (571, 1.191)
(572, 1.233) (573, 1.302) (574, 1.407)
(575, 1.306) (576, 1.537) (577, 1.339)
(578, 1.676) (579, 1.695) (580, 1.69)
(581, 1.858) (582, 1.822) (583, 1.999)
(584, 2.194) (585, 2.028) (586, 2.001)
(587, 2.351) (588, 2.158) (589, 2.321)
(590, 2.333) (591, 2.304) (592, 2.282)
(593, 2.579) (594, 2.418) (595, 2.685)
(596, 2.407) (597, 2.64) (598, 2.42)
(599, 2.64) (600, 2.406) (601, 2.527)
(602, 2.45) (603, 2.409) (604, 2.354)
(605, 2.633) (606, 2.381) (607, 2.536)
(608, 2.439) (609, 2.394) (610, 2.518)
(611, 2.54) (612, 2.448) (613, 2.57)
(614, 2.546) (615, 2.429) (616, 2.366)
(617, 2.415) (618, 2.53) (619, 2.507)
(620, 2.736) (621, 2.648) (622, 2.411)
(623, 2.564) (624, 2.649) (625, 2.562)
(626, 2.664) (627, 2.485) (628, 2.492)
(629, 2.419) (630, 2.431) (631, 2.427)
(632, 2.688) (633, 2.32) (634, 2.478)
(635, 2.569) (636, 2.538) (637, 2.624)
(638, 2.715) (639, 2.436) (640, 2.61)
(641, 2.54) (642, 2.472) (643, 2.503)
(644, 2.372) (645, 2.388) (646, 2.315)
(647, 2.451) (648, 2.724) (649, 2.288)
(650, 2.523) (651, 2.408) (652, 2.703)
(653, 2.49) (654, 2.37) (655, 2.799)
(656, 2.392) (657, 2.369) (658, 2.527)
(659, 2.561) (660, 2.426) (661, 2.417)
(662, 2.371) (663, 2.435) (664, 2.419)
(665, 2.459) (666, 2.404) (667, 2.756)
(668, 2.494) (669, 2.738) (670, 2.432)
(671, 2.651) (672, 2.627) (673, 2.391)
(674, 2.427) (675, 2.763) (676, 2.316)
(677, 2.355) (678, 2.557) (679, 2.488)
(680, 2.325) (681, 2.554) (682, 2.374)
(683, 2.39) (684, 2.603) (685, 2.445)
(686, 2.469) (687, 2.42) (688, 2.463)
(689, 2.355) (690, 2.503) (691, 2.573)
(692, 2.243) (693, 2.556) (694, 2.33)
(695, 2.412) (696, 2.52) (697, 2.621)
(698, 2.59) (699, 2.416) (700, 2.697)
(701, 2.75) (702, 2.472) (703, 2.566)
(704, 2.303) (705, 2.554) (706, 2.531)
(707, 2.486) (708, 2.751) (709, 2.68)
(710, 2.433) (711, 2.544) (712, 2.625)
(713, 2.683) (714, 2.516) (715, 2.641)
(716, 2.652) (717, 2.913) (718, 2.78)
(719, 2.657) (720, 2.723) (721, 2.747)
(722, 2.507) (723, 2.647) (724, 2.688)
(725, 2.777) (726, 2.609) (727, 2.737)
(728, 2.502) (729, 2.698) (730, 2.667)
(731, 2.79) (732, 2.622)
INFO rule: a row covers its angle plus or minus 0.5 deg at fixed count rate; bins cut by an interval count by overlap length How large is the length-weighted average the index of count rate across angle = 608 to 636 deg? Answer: 2.51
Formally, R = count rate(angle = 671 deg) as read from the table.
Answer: 2.651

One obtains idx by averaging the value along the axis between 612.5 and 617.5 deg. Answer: 2.47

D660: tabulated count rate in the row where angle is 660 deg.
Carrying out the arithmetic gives 2.426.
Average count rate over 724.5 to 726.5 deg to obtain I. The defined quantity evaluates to 2.69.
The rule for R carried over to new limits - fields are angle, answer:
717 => 2.913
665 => 2.459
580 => 1.69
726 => 2.609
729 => 2.698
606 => 2.381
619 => 2.507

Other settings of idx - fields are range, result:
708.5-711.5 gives 2.55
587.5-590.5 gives 2.27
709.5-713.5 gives 2.57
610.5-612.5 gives 2.49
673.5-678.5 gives 2.48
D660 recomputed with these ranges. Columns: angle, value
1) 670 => 2.432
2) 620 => 2.736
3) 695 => 2.412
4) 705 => 2.554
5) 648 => 2.724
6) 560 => 1.633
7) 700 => 2.697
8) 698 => 2.59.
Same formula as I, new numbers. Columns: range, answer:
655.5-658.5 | 2.43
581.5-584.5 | 2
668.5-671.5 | 2.61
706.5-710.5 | 2.59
